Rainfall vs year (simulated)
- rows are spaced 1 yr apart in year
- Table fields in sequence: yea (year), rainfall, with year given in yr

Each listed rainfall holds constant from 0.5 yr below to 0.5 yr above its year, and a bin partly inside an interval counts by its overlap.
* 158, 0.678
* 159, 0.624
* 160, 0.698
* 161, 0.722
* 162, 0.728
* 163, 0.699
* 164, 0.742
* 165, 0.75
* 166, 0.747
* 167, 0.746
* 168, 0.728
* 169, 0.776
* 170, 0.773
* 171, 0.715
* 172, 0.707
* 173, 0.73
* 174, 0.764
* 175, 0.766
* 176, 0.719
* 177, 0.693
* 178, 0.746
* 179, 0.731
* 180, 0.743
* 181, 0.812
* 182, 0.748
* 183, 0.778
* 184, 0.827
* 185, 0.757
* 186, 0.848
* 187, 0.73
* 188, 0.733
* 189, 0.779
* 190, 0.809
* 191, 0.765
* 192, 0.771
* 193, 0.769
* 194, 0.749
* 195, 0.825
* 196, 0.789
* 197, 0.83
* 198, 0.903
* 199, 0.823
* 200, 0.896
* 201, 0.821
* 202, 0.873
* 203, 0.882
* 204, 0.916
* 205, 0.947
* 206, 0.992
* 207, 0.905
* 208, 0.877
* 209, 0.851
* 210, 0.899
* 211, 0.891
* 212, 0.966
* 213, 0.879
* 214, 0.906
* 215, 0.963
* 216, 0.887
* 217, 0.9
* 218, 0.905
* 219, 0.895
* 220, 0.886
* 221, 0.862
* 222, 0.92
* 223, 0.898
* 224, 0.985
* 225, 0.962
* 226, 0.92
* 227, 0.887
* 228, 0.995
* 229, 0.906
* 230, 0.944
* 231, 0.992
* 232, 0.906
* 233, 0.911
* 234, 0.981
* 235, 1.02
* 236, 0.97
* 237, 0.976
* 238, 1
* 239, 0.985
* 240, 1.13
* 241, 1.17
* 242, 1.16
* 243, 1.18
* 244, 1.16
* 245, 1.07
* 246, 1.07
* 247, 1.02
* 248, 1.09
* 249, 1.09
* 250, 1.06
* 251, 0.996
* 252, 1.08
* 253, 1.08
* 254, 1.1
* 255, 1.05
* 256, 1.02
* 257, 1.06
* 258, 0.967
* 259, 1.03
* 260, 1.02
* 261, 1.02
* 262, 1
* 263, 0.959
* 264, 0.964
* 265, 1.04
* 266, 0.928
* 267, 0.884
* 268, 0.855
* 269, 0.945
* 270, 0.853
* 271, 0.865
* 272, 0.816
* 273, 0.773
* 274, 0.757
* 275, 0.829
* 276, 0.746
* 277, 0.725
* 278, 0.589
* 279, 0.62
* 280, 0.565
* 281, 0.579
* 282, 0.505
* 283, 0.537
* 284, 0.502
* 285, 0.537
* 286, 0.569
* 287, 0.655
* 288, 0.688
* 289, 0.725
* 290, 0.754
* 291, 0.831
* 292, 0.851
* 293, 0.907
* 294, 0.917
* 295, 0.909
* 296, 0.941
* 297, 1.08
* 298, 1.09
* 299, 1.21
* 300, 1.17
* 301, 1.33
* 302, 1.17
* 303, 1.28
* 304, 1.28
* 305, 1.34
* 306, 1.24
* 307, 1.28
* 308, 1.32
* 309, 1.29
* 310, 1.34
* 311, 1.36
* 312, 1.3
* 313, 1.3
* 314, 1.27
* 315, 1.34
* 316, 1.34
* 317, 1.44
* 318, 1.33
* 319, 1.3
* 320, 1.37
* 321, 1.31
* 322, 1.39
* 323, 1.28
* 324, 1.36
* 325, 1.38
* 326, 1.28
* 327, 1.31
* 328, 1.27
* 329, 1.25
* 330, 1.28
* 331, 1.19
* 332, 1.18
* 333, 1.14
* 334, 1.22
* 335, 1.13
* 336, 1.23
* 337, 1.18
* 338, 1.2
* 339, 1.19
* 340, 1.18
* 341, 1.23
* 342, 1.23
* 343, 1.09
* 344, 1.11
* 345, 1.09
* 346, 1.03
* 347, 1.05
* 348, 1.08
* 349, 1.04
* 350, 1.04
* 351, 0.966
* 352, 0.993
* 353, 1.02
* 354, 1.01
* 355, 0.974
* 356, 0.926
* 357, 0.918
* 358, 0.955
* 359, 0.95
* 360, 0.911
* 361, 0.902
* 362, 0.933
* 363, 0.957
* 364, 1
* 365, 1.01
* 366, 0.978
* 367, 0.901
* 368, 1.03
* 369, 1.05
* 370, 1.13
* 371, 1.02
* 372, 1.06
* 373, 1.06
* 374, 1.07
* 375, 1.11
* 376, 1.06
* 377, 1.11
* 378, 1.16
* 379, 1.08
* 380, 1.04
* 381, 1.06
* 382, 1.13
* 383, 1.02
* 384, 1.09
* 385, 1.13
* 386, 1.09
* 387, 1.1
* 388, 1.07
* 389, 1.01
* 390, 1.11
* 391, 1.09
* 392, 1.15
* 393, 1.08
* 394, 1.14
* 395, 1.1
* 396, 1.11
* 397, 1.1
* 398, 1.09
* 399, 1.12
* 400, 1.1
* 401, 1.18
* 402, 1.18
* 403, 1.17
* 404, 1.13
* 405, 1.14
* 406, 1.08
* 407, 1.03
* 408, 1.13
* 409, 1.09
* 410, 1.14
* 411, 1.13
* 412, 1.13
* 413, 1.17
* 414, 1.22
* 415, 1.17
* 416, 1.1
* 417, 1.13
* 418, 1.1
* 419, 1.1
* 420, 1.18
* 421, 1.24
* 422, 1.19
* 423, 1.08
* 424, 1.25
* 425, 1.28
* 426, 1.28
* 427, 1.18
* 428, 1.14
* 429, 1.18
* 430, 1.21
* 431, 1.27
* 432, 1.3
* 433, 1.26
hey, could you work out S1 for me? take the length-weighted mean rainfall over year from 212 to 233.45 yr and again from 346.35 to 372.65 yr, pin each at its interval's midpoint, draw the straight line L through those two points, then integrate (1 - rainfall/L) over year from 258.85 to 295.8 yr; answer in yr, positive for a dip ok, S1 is 6.2 yr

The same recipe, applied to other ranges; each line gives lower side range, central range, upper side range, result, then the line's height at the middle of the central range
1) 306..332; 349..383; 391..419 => 5.41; 1.21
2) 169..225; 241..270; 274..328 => -2.42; 0.953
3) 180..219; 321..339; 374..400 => -4.12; 1.02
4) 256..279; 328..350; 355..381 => -4.08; 0.977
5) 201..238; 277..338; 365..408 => -4.45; 1.01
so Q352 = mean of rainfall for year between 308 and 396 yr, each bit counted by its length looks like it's 1.13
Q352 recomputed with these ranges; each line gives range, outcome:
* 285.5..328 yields 1.16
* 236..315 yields 0.981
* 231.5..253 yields 1.05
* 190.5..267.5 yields 0.956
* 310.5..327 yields 1.33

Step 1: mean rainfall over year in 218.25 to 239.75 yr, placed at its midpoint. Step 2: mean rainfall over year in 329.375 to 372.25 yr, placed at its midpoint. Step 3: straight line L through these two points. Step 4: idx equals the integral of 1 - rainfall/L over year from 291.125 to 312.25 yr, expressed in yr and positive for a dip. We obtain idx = -3.1 yr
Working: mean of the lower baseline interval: 0.945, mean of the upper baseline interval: 1.06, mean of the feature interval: 1.16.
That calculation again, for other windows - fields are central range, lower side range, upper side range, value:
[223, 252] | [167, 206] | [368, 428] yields -4.9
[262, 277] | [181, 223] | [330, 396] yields 1.1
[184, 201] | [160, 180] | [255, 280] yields -0.7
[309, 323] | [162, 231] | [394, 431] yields -4.5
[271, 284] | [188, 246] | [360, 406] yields 4.1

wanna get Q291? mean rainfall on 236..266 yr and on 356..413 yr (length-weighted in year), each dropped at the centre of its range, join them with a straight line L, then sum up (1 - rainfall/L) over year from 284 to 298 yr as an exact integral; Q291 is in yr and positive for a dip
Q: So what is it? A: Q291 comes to 3.4 yr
